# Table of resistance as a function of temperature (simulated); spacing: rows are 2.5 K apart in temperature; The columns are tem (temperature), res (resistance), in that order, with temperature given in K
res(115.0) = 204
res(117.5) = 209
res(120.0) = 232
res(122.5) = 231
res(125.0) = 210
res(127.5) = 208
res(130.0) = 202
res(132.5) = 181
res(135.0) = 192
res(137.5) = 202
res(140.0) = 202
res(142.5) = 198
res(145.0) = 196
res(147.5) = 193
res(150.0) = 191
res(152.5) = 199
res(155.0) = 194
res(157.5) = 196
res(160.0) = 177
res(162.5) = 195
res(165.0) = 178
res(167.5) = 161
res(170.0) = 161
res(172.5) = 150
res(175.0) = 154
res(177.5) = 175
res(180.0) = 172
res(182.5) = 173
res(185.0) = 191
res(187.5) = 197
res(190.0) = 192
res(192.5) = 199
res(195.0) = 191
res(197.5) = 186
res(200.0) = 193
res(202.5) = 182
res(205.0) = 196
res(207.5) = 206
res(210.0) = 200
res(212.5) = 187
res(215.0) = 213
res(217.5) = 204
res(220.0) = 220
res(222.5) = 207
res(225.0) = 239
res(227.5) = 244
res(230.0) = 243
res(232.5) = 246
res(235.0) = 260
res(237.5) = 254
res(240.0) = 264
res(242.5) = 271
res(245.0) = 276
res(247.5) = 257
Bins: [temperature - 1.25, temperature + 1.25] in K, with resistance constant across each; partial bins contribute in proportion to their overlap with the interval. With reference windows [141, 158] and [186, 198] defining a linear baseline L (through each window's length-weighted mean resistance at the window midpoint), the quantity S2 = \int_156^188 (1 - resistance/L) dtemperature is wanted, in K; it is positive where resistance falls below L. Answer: 3.18 K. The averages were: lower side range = 195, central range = 175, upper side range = 193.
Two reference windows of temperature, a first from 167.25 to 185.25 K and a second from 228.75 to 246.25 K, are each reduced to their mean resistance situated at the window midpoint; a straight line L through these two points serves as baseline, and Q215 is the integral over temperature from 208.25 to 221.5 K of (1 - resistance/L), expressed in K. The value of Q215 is 1.2 K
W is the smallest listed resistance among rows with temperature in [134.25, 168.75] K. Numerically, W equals 161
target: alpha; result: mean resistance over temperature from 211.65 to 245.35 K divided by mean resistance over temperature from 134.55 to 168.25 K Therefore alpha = 1.24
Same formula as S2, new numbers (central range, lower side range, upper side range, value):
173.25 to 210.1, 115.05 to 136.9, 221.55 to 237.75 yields 6.94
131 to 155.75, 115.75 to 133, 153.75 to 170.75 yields 0.13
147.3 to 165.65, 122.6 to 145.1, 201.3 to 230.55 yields 1.17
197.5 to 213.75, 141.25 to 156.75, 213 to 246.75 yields 2.41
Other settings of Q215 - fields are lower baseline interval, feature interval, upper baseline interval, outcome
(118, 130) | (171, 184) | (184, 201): 2.2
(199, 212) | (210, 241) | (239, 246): 0.8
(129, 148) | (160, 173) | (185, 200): 1.6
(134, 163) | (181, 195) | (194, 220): 0.4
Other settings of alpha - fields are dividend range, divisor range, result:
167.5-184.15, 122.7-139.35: 0.82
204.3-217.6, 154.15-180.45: 1.16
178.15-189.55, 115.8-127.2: 0.84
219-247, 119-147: 1.21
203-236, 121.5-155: 1.10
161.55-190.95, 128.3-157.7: 0.89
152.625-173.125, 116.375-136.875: 0.86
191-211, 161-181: 1.15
